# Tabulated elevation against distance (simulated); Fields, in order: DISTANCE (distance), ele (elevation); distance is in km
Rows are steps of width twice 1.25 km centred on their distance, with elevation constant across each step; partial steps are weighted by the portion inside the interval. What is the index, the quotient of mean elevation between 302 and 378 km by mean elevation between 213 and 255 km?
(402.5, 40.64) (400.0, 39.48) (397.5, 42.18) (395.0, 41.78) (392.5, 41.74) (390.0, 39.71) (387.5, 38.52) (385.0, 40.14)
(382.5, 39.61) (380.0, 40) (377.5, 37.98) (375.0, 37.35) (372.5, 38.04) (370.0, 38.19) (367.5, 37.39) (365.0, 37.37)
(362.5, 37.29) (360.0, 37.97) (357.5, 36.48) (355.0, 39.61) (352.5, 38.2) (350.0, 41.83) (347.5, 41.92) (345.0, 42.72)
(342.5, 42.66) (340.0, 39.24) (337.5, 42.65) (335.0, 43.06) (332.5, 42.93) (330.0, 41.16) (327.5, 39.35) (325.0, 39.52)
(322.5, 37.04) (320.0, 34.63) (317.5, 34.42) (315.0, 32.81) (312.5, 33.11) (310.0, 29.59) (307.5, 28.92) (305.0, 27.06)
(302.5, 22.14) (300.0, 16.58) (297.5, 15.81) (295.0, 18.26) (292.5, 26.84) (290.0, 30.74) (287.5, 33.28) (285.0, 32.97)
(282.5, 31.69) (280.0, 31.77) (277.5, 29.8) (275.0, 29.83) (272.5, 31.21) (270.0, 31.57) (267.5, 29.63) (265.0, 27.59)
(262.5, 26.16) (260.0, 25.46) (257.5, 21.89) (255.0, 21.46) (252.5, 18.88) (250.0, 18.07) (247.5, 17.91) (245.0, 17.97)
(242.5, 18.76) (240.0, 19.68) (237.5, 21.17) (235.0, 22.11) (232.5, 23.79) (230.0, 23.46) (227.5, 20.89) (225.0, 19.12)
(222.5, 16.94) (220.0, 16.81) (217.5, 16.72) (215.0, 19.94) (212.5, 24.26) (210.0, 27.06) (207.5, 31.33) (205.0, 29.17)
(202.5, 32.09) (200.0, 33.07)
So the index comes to 1.90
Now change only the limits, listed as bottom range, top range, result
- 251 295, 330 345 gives 1.51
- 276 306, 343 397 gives 1.49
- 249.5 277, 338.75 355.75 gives 1.58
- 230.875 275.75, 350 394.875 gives 1.65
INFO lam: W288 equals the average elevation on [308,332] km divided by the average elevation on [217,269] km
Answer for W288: 1.68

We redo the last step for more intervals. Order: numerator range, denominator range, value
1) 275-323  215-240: 1.43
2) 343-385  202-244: 1.74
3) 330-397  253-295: 1.40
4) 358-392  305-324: 1.18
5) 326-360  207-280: 1.76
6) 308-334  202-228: 1.58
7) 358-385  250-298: 1.41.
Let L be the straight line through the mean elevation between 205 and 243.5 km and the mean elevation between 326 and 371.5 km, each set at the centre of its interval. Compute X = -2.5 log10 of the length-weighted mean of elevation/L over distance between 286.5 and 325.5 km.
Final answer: 0.19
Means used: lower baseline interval 21.7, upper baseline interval 40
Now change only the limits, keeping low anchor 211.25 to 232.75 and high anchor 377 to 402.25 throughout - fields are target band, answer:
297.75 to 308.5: 0.29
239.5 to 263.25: 0.15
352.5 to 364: -0.04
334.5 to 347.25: -0.22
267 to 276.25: -0.18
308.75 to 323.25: -0.07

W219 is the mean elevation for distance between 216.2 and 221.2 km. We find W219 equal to 16.8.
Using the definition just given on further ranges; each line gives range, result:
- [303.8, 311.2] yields 28.5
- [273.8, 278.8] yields 29.8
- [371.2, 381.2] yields 38.3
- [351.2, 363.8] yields 37.9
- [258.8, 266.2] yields 26.4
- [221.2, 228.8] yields 19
